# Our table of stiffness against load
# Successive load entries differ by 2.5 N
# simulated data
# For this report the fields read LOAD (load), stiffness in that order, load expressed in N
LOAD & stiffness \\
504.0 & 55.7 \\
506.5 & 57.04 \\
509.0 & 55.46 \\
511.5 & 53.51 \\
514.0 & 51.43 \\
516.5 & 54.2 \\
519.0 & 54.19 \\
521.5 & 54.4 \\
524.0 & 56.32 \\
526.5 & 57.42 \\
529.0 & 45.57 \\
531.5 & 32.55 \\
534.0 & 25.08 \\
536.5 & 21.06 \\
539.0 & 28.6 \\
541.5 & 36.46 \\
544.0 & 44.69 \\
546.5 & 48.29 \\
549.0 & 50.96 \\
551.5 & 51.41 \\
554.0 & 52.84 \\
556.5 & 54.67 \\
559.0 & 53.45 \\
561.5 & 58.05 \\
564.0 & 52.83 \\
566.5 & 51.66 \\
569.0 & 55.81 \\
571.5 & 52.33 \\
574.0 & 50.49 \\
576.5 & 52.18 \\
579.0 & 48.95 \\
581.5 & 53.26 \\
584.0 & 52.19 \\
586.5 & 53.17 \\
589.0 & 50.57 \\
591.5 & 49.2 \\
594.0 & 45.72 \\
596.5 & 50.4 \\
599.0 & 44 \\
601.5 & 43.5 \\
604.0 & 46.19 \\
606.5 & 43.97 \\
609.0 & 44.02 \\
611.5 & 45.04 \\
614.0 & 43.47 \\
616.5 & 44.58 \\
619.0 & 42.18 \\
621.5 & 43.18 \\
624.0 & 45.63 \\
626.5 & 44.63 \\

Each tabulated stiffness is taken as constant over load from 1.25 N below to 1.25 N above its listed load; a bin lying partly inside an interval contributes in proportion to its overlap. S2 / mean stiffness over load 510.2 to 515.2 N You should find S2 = 52.5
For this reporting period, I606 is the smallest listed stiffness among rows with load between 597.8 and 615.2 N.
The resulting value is 43.47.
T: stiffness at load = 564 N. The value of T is 52.83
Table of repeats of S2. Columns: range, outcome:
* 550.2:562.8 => 54.1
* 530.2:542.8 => 28.9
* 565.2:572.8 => 53.2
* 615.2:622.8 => 43.3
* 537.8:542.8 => 32.7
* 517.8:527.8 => 55.5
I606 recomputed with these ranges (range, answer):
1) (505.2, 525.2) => 51.43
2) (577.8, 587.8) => 48.95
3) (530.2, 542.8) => 21.06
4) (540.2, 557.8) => 36.46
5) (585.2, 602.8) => 43.5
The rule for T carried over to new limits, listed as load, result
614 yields 43.47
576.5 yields 52.18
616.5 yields 44.58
